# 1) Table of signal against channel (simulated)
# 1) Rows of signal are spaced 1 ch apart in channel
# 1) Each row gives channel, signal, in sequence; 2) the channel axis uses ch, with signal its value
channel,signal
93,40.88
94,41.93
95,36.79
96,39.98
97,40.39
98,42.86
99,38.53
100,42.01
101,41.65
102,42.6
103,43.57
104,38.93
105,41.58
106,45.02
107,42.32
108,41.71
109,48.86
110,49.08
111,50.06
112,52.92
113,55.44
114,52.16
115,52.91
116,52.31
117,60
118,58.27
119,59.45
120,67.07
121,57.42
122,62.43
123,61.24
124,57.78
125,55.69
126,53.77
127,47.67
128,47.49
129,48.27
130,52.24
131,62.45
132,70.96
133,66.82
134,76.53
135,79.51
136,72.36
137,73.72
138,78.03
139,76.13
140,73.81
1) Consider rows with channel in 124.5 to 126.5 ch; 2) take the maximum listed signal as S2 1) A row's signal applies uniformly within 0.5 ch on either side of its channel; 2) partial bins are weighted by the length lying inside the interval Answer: 55.69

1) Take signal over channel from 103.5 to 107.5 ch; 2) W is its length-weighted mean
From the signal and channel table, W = 42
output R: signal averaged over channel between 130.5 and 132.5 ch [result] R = 66.7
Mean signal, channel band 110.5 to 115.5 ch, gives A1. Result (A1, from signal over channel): 52.7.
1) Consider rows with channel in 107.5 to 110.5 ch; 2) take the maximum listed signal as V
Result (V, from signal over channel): 49.08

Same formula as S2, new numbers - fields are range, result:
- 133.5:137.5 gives 79.51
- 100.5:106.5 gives 45.02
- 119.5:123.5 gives 67.07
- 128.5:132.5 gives 70.96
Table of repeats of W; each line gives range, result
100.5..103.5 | 42.6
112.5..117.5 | 54.6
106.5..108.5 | 42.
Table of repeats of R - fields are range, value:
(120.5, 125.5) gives 58.9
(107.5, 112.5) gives 48.5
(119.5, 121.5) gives 62.2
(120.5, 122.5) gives 59.9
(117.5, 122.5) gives 60.9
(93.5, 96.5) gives 39.6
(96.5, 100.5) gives 40.9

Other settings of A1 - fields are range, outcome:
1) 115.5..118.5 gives 56.9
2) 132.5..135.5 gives 74.3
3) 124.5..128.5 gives 51.2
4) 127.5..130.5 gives 49.3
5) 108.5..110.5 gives 49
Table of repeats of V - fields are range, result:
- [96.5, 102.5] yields 42.86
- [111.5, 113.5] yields 55.44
